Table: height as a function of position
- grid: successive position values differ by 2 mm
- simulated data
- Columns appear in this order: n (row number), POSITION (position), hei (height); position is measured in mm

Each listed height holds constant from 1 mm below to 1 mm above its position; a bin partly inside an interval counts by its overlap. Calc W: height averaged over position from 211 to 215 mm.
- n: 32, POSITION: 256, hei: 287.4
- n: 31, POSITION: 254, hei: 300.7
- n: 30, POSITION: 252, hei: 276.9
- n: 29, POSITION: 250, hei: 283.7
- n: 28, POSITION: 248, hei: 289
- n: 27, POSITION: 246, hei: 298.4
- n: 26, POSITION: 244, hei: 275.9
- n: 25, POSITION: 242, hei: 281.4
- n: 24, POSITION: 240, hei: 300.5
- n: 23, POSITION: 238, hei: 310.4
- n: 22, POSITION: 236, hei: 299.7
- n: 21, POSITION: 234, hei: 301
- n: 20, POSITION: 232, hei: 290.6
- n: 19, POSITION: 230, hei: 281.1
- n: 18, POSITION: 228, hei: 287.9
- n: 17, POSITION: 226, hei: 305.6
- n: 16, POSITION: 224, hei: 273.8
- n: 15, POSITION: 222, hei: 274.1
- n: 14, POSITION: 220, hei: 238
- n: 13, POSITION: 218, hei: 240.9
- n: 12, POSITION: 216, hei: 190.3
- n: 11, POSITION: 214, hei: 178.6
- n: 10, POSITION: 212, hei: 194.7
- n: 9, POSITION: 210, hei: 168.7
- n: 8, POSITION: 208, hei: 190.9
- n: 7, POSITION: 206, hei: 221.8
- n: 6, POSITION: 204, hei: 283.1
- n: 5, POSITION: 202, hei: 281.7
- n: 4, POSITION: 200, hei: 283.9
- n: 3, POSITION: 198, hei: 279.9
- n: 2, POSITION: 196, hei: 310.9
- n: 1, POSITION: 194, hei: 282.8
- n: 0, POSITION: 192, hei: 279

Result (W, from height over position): 187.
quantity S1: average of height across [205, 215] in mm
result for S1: 191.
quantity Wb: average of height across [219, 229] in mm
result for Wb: 276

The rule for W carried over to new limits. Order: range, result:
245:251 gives 290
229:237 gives 293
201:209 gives 244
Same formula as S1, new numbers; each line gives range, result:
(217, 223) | 251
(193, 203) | 288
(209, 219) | 195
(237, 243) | 297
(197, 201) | 282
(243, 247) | 287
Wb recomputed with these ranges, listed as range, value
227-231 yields 284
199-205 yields 283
